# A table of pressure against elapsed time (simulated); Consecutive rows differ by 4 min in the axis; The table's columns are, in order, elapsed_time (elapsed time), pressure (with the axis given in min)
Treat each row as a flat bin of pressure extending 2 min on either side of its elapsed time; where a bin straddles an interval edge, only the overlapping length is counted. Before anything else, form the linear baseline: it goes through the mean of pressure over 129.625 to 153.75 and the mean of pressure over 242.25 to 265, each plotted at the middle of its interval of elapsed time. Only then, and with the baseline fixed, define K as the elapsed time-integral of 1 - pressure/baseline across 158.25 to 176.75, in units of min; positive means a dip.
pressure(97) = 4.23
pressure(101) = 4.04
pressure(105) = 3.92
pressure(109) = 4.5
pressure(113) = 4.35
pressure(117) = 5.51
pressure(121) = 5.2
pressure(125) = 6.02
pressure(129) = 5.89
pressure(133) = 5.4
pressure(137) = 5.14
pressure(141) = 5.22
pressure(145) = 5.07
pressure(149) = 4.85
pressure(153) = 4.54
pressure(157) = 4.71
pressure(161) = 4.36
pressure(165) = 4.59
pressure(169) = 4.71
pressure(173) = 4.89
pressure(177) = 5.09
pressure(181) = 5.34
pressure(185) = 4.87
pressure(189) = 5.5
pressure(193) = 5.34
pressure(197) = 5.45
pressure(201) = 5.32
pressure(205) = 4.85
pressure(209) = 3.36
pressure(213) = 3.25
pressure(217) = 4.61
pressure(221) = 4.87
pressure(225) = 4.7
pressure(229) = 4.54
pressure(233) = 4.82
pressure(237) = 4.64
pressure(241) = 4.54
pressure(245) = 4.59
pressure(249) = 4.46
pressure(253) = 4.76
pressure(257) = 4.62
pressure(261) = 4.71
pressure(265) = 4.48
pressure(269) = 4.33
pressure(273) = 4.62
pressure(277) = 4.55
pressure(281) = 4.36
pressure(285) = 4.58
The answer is 1.2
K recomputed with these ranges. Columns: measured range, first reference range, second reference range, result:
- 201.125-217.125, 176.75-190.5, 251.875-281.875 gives 2.9 min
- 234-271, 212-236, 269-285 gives -0.6 min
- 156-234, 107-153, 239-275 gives 1.6 min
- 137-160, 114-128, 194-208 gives 2.1 min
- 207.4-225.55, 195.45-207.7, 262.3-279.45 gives 3.0 min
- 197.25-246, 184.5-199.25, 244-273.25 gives 4.4 min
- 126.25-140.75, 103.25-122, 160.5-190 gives -2.2 min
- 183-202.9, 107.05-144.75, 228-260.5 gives -1.6 min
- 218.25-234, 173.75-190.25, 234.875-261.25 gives 0.2 min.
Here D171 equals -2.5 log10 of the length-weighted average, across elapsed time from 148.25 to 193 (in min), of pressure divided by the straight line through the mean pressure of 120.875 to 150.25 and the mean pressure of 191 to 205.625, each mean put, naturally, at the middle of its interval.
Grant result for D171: 0.093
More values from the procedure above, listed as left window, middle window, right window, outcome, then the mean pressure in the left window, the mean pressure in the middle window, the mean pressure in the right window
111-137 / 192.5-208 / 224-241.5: -0.05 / 5.38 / 5.11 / 4.65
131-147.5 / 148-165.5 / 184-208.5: 0.13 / 5.2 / 4.6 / 5.12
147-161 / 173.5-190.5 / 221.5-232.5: -0.11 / 4.65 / 5.16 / 4.68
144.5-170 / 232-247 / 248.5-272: -0.01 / 4.67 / 4.64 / 4.57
